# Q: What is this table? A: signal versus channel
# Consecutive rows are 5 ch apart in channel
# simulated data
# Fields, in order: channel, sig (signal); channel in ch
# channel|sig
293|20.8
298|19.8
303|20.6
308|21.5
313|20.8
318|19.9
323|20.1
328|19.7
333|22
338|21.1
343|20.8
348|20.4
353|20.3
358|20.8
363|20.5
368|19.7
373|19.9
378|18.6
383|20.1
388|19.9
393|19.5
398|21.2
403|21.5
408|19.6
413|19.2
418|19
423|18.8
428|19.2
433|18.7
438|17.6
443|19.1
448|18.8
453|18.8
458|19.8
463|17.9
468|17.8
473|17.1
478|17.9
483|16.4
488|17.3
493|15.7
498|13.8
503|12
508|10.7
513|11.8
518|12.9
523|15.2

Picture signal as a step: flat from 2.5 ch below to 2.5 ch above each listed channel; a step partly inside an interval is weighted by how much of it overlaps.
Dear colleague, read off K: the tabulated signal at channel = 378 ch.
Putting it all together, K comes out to 18.6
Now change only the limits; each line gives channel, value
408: 19.6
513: 11.8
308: 21.5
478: 17.9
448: 18.8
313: 20.8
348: 20.4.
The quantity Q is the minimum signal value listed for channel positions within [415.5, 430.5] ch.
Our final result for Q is 18.8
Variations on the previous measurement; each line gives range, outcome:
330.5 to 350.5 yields 20.4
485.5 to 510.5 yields 10.7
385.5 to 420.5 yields 19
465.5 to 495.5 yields 15.7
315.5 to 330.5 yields 19.7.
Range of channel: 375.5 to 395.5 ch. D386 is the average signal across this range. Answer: 19.5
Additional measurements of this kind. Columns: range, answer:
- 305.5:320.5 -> 20.7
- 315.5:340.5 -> 20.6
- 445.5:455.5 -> 18.8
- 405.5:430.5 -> 19.2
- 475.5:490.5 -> 17.2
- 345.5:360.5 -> 20.5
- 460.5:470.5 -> 17.9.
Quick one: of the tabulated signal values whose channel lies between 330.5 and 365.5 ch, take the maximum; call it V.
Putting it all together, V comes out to 22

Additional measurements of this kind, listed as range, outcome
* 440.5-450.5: 19.1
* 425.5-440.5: 19.2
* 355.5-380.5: 20.8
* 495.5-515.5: 13.8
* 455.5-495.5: 19.8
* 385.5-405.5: 21.5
